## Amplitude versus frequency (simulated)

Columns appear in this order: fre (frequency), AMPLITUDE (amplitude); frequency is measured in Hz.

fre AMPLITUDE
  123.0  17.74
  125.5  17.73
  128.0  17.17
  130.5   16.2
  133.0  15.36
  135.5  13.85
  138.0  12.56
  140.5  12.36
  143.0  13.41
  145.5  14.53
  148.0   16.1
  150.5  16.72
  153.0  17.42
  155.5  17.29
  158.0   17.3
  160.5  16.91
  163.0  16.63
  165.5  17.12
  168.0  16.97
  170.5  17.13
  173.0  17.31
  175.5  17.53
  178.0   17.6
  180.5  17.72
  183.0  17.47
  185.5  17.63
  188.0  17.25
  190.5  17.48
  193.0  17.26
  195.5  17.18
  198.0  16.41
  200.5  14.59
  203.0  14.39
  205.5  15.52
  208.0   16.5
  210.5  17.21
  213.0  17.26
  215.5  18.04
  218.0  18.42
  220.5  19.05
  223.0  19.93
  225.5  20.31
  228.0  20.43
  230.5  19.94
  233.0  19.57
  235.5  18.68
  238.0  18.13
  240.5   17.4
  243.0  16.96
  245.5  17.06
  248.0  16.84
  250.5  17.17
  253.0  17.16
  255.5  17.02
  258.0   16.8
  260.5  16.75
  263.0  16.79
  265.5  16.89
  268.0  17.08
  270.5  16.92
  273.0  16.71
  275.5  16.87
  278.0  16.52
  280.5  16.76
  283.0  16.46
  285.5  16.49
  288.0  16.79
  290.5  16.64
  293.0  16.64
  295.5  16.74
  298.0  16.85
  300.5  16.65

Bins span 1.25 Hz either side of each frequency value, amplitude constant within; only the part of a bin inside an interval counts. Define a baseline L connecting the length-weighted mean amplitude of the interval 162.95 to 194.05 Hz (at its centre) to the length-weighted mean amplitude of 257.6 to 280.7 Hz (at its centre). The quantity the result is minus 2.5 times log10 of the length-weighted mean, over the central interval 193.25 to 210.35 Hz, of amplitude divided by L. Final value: 0.083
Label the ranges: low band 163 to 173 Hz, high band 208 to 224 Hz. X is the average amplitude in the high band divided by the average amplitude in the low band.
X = 1.06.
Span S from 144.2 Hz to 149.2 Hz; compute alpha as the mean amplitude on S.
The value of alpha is 15.3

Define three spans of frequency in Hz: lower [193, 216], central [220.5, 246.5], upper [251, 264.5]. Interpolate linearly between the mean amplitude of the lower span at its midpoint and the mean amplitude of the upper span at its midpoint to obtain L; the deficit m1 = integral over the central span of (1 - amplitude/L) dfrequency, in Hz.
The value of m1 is -3.47 Hz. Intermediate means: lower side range 16.3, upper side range 16.9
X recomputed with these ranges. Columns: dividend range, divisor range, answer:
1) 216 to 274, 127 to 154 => 1.19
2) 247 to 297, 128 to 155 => 1.12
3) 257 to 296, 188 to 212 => 1.02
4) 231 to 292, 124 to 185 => 1.05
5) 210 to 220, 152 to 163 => 1.04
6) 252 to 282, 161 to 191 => 0.97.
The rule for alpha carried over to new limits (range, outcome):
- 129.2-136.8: 15.1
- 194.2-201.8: 16.1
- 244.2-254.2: 17.1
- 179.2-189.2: 17.5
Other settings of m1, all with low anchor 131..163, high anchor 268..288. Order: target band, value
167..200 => -3.1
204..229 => -3.3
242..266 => -0.7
